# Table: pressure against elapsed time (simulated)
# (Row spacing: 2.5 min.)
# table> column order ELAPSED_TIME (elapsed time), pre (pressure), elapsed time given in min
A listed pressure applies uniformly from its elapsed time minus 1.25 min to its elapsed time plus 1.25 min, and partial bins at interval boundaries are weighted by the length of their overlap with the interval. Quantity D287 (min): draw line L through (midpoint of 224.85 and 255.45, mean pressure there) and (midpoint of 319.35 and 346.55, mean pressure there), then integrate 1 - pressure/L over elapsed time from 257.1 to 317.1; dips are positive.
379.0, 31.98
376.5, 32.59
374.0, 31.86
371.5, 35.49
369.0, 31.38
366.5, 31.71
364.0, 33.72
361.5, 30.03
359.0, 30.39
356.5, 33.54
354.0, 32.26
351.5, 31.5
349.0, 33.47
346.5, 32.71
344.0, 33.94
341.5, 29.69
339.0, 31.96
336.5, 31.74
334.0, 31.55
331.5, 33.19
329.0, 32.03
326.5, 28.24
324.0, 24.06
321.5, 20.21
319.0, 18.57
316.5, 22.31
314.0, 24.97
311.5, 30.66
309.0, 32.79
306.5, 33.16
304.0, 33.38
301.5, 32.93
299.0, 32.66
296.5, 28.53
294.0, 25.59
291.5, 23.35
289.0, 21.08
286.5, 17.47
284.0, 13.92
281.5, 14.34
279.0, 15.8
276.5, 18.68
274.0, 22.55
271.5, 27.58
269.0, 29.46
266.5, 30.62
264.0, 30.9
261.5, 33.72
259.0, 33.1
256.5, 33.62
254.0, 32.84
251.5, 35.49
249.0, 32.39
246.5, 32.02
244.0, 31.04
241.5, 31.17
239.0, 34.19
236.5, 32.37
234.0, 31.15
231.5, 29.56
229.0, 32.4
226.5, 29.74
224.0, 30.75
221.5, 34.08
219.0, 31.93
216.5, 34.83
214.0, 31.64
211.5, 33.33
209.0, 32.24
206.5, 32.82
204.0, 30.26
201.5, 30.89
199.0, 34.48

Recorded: 8.5 min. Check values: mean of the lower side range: 32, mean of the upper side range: 29.4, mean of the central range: 26.4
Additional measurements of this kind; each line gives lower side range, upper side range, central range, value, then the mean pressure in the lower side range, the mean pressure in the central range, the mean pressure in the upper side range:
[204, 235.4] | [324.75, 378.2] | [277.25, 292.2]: 6.8 min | 32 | 17.5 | 32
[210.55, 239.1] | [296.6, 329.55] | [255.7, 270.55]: -0.7 min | 32.1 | 31.8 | 28.1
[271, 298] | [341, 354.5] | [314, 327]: 2.3 min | 20.7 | 22.6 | 32.4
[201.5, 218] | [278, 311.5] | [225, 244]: -0.7 min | 32.4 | 31.5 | 25.3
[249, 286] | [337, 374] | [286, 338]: 3.1 min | 26.6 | 27.7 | 32.2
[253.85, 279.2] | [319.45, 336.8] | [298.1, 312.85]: -2.3 min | 28.4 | 32.5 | 28.1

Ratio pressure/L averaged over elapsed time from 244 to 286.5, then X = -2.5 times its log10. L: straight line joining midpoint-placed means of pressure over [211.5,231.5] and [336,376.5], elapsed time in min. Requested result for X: 0.18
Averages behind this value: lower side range 32.1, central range 27.1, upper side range 32.2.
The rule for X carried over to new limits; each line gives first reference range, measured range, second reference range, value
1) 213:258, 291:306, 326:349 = 0.08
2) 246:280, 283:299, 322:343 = 0.29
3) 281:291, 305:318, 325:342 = -0.17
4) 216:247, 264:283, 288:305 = 0.27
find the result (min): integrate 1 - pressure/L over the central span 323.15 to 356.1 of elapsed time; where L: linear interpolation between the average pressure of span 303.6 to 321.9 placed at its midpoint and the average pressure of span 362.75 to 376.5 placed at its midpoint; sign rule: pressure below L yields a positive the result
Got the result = -1.8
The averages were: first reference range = 27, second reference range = 32.8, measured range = 31.4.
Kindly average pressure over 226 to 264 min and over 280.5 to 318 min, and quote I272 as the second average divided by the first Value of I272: 0.8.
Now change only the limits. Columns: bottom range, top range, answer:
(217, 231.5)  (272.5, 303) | 0.70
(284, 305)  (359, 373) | 1.24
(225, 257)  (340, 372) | 1.00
